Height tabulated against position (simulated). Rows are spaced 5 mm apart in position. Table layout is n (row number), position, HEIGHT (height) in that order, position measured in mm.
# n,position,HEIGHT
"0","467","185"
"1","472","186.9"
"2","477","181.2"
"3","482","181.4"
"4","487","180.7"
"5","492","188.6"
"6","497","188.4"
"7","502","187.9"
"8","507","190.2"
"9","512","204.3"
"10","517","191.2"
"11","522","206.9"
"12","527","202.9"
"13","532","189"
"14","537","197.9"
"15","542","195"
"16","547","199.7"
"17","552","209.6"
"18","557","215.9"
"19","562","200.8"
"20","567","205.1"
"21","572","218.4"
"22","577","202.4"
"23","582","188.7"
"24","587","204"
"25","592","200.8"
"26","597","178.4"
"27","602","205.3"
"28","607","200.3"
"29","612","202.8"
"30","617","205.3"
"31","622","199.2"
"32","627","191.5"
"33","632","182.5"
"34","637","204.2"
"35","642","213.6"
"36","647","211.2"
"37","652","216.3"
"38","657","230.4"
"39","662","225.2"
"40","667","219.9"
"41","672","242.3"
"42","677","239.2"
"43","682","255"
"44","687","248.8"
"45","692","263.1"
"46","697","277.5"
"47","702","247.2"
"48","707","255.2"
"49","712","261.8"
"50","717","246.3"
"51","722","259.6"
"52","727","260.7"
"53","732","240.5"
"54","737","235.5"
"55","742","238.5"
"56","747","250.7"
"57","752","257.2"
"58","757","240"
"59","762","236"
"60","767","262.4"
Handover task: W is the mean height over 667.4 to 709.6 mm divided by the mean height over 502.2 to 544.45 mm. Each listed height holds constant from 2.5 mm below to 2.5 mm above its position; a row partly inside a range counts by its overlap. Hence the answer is 1.3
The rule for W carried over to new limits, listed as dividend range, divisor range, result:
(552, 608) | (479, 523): 1.06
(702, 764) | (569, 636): 1.25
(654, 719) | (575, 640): 1.25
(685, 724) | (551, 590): 1.25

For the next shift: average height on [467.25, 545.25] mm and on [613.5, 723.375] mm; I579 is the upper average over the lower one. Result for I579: 1.2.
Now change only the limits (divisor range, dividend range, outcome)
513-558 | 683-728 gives 1.28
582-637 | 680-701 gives 1.32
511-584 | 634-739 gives 1.19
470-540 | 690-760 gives 1.32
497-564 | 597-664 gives 1.03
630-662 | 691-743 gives 1.20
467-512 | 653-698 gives 1.30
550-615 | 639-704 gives 1.17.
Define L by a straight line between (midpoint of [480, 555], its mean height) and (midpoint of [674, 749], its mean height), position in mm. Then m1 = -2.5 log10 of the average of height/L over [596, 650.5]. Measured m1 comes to 0.13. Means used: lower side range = 194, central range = 200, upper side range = 252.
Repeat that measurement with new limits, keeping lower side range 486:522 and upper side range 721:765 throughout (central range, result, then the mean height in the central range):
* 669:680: -0.05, 240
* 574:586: 0.06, 198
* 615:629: 0.10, 199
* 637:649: 0.06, 211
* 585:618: 0.08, 199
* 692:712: -0.10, 261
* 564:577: -0.01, 210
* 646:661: 0.03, 221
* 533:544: 0.02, 196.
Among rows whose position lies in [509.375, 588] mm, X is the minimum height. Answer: 188.7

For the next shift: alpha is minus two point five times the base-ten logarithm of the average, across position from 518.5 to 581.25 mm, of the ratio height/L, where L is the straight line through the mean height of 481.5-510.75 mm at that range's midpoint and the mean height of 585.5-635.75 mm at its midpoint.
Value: -0.06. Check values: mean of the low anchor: 187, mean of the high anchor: 197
